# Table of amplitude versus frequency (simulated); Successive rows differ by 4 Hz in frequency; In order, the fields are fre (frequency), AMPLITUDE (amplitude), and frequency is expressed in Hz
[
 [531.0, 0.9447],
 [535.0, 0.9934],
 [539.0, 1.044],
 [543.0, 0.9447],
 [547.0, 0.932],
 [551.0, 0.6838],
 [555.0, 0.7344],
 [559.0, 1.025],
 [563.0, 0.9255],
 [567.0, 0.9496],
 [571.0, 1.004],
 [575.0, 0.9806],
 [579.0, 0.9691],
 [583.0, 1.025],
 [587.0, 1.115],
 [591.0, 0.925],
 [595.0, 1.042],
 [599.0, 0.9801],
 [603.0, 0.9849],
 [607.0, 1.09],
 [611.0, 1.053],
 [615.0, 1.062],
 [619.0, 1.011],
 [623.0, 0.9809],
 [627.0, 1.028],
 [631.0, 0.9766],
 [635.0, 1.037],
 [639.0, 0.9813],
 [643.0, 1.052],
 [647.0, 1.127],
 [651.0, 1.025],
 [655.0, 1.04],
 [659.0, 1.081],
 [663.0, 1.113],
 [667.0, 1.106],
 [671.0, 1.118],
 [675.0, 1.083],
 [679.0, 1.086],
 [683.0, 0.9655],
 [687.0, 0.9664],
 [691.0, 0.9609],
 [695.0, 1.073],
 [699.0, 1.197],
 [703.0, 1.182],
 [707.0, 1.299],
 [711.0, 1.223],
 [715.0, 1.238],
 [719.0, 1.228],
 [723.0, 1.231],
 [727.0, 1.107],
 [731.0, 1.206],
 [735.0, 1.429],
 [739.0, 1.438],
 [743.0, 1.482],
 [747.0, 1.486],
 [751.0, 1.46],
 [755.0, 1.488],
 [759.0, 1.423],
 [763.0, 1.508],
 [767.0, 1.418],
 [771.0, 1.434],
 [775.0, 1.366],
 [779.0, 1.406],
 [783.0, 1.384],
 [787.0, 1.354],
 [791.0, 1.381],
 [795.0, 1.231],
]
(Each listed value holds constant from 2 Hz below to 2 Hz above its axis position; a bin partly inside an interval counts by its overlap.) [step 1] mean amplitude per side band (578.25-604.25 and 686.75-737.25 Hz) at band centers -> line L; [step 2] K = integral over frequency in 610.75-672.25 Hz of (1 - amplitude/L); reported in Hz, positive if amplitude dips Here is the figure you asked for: 2.0 Hz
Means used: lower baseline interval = 1.01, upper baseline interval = 1.19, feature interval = 1.05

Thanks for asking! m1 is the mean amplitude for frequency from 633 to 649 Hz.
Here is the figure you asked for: 1.05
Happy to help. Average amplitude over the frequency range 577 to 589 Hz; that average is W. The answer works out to 1.04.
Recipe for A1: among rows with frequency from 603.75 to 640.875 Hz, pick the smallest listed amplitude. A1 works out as 0.9766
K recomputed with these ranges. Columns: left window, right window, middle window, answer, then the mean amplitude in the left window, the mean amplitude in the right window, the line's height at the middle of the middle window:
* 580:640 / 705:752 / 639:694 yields 5.00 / 1.02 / 1.32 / 1.16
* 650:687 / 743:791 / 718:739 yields 0.46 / 1.06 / 1.43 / 1.29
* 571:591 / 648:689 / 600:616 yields -0.25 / 1.01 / 1.06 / 1.03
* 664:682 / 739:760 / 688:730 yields 3.27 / 1.09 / 1.47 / 1.27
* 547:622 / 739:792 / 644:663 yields 1.26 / 0.974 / 1.43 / 1.15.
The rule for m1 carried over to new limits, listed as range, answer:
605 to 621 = 1.05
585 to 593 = 1.02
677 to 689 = 1.01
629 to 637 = 1.01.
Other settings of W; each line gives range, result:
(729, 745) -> 1.39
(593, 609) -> 1.02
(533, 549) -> 0.979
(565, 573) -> 0.977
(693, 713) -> 1.19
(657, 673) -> 1.1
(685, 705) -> 1.08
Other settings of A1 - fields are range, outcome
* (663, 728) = 0.9609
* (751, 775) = 1.366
